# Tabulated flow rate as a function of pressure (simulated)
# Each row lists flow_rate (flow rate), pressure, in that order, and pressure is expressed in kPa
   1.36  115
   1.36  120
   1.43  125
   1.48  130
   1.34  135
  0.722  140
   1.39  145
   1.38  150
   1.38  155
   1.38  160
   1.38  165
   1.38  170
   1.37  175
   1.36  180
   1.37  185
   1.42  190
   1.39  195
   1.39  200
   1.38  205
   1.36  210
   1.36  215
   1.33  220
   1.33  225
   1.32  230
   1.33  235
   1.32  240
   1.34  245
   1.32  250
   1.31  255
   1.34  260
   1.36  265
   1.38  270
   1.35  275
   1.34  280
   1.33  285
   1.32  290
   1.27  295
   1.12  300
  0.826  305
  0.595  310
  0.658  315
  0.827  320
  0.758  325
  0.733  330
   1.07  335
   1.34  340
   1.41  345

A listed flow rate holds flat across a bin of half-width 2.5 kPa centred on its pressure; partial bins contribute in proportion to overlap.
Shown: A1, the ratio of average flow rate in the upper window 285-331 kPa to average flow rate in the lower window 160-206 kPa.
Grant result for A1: 0.67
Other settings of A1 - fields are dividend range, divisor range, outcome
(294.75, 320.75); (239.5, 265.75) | 0.64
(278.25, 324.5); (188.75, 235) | 0.75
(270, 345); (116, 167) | 0.80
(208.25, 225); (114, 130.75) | 0.96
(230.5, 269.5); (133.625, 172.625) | 1.03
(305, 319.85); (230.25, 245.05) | 0.52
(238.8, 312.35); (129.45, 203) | 0.92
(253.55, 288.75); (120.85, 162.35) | 1.02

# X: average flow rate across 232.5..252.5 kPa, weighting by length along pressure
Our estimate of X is 1.33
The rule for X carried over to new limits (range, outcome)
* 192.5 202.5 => 1.39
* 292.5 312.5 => 0.953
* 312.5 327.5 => 0.748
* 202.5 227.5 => 1.35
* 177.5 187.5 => 1.37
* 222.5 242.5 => 1.32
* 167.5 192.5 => 1.38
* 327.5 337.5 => 0.902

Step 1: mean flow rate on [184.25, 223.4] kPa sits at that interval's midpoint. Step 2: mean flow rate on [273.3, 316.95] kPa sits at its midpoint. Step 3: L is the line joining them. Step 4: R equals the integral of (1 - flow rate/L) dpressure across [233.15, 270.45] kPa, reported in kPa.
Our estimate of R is -3.4 kPa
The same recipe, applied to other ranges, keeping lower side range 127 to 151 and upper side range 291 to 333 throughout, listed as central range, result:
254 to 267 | -4.7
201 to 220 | -4.6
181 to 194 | -2.7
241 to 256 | -4.6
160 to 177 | -2.6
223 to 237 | -3.6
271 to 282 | -4.7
